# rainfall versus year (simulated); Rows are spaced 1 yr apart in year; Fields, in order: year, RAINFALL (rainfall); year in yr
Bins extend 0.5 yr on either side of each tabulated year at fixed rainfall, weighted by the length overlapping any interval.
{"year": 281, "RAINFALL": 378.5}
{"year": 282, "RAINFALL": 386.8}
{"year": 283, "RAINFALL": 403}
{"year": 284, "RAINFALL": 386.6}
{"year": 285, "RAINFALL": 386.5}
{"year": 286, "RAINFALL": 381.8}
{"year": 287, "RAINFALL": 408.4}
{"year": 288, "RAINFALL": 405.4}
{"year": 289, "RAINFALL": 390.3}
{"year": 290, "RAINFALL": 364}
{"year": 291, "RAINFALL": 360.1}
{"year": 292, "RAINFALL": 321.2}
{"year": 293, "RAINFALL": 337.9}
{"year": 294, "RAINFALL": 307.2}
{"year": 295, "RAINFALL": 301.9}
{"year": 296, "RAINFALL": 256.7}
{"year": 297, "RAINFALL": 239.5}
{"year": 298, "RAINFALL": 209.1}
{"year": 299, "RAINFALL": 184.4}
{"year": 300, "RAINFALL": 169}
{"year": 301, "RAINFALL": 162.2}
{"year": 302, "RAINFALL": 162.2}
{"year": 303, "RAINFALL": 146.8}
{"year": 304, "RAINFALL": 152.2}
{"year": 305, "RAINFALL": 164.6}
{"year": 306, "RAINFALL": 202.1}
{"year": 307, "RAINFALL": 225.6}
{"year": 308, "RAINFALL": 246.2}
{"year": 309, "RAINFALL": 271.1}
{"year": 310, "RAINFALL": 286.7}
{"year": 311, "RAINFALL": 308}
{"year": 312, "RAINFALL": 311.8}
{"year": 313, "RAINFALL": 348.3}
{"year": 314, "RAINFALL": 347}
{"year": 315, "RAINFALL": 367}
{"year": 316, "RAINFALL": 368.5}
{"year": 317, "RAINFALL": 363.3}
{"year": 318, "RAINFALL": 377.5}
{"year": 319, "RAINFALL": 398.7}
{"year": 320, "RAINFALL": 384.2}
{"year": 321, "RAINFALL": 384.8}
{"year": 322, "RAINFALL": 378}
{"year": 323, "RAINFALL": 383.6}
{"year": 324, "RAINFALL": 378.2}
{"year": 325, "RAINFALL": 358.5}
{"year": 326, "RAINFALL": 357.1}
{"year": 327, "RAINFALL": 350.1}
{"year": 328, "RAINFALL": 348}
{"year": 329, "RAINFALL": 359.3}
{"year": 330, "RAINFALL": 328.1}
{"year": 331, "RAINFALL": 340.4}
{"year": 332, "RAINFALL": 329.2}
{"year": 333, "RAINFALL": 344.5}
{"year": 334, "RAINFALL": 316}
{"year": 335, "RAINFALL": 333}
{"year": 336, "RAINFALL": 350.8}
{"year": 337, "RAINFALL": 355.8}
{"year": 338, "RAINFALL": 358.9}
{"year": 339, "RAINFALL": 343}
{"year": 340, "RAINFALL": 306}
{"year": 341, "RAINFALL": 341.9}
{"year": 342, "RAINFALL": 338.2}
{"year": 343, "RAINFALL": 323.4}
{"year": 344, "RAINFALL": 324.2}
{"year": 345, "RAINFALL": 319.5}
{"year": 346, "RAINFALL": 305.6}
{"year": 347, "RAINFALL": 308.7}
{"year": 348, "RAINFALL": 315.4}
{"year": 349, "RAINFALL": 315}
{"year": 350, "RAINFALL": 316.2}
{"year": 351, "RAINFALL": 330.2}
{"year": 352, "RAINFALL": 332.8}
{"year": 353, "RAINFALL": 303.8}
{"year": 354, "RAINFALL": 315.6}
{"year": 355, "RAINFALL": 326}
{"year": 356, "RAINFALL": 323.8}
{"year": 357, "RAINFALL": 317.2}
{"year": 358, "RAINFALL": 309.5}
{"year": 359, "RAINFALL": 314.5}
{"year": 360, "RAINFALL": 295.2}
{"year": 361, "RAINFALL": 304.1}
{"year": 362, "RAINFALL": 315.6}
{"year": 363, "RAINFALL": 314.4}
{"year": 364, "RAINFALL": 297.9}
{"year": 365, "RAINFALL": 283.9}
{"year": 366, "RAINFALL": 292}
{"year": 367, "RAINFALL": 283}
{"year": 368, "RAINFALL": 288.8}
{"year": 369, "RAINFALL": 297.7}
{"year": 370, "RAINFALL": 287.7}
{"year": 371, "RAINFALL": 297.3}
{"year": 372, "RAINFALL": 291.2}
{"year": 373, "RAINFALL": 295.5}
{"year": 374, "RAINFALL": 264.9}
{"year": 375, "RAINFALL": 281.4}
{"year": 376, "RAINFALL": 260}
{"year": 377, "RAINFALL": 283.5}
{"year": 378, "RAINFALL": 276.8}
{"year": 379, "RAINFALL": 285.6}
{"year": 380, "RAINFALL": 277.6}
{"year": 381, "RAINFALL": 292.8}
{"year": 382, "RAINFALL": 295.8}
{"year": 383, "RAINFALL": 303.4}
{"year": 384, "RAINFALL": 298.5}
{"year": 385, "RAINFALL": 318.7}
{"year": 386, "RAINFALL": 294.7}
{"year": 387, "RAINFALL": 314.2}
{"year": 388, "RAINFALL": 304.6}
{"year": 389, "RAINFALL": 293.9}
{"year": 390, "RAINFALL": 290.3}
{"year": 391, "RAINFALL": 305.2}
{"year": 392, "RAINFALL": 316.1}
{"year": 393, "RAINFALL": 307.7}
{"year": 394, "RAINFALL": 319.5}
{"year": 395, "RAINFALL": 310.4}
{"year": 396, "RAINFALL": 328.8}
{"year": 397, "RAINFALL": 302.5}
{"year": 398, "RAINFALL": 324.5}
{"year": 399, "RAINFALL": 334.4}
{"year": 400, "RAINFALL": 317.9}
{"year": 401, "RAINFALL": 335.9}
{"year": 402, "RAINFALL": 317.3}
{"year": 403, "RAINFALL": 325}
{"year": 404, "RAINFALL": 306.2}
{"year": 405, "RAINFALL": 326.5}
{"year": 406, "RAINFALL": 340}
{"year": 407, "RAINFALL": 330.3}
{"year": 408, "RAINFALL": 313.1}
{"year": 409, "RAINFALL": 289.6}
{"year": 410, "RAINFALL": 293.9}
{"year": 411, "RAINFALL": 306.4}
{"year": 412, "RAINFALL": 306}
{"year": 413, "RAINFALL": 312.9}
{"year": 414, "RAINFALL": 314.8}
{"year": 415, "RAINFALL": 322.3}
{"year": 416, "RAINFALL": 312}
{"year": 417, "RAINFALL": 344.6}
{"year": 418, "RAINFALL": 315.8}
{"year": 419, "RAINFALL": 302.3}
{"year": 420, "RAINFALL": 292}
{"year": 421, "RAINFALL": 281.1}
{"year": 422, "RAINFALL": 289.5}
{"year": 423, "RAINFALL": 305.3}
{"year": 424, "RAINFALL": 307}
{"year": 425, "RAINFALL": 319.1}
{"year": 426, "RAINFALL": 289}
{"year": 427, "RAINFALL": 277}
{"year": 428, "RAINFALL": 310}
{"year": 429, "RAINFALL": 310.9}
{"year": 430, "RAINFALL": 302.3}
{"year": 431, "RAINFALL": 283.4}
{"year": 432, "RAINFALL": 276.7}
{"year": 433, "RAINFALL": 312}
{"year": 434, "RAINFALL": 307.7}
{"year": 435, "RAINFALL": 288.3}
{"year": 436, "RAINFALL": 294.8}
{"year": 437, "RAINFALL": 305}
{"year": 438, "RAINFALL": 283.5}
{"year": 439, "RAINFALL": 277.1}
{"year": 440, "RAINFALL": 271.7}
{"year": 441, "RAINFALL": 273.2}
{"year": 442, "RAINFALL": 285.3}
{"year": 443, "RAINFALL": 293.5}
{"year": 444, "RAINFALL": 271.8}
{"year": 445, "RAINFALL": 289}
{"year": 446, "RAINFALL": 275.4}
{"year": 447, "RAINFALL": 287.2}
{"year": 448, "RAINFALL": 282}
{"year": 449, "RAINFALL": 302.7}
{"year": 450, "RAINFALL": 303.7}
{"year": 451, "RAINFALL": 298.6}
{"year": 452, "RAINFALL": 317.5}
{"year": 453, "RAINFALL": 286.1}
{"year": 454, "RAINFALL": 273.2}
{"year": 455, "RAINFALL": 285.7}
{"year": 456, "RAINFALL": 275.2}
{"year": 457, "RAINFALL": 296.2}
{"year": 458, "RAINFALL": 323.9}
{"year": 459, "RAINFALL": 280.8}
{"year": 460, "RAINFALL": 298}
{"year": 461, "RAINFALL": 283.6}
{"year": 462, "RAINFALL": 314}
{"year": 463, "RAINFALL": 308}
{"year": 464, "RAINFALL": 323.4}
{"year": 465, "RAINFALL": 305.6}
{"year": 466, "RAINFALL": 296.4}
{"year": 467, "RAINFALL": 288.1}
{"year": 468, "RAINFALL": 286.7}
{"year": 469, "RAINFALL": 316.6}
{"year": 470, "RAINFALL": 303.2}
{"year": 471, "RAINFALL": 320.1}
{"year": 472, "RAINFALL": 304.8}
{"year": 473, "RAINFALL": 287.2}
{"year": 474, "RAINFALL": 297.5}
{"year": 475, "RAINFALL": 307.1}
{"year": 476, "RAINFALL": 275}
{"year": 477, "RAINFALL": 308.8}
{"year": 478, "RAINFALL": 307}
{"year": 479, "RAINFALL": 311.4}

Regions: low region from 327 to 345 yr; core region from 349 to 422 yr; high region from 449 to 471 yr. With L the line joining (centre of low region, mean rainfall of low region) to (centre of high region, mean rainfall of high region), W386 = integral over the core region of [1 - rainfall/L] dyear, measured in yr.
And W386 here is 3.64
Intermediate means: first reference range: 338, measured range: 306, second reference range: 299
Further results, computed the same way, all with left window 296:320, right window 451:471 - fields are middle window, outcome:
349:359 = -1.6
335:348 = -2.8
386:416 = -3.0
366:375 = -0.3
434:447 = 0.4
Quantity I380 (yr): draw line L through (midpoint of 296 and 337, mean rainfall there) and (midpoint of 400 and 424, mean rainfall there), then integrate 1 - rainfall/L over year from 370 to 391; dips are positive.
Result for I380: 1.2 yr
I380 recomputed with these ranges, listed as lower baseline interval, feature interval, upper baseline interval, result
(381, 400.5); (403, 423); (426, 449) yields -0.74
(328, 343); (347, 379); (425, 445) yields 2.43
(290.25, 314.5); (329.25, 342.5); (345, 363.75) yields -2.06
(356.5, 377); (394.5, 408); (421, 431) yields -1.16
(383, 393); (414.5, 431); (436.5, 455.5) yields -0.57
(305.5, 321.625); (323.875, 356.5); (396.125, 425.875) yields -1.12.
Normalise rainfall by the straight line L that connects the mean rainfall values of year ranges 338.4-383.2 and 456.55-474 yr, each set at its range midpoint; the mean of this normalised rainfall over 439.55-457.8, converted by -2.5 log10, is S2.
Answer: 0.054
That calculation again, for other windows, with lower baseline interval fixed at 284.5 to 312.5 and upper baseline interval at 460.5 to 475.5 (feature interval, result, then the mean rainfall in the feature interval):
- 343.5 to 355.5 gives -0.13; 318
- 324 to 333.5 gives -0.24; 348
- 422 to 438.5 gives -0.01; 298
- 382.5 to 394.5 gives -0.06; 306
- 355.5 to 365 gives -0.09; 309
